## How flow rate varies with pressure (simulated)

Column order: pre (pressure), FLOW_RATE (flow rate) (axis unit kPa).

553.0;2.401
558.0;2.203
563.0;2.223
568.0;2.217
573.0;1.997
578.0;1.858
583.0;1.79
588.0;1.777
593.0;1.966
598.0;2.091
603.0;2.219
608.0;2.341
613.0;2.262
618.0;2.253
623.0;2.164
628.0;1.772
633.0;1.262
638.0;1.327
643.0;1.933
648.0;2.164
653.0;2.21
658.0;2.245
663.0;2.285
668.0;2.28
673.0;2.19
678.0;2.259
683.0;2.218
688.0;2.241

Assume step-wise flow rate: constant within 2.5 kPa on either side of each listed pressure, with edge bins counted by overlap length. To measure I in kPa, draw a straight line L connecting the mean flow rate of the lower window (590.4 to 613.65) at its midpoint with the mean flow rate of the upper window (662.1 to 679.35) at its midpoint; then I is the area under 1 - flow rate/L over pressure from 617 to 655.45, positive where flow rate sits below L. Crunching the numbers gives 5.9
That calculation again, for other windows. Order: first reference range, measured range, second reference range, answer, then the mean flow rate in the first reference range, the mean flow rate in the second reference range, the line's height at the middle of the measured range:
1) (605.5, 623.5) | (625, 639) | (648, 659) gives 4.7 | 2.27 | 2.21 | 2.24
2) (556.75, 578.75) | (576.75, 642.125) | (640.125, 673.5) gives 6.4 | 2.11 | 2.18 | 2.14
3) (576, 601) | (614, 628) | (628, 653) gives -2.6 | 1.9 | 1.74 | 1.8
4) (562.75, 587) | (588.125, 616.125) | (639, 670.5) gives -1.4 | 1.98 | 2.15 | 2.04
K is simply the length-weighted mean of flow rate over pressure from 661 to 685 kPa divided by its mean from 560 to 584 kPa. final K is 1.1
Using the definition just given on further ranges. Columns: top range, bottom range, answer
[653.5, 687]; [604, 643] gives 1.17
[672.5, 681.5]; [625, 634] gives 1.40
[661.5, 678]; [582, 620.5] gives 1.07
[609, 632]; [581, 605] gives 1.05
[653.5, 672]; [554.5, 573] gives 1.03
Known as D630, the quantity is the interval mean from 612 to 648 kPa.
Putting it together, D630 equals 1.86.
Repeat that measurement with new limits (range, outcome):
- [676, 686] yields 2.24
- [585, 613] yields 2.09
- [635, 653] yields 1.85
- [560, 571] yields 2.21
